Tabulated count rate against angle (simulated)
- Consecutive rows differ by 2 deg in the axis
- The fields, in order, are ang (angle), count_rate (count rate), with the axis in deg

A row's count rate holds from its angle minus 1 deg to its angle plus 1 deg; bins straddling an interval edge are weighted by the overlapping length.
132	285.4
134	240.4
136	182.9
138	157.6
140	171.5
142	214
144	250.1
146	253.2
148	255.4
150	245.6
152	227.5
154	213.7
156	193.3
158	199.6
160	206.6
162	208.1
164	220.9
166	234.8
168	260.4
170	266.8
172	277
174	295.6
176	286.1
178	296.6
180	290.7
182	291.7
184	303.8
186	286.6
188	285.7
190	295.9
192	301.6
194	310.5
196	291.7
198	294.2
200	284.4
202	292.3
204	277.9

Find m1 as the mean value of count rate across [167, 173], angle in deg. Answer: 268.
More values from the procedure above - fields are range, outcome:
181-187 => 294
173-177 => 291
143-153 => 246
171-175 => 286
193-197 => 301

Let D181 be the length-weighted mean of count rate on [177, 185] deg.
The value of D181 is 296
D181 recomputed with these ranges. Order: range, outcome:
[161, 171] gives 238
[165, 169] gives 248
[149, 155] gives 229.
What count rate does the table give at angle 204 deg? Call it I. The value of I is 277.9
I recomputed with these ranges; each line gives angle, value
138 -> 157.6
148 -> 255.4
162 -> 208.1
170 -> 266.8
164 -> 220.9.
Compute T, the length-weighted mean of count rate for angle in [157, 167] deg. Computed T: 214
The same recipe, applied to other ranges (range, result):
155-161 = 200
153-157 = 204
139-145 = 212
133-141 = 188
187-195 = 298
